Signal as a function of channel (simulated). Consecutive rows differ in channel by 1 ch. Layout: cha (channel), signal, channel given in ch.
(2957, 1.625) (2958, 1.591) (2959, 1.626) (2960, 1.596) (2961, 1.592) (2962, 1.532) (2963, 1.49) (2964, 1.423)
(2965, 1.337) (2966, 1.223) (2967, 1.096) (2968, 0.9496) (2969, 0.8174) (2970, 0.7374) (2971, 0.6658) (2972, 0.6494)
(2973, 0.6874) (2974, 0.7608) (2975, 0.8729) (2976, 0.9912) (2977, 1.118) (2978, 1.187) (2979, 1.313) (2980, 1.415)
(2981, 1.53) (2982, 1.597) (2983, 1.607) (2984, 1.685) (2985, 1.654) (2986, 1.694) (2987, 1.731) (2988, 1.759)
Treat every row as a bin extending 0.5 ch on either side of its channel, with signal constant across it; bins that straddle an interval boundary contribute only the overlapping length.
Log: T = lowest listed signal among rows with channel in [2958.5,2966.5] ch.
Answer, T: 1.223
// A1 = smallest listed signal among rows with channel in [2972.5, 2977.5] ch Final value 0.6874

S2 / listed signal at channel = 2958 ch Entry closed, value 1.591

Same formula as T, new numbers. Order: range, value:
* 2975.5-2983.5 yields 0.9912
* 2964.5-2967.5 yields 1.096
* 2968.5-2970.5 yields 0.7374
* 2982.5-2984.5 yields 1.607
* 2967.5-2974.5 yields 0.6494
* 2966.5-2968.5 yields 0.9496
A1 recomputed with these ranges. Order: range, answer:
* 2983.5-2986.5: 1.654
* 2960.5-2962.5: 1.532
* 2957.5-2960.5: 1.591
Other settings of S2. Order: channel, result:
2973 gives 0.6874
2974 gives 0.7608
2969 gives 0.8174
